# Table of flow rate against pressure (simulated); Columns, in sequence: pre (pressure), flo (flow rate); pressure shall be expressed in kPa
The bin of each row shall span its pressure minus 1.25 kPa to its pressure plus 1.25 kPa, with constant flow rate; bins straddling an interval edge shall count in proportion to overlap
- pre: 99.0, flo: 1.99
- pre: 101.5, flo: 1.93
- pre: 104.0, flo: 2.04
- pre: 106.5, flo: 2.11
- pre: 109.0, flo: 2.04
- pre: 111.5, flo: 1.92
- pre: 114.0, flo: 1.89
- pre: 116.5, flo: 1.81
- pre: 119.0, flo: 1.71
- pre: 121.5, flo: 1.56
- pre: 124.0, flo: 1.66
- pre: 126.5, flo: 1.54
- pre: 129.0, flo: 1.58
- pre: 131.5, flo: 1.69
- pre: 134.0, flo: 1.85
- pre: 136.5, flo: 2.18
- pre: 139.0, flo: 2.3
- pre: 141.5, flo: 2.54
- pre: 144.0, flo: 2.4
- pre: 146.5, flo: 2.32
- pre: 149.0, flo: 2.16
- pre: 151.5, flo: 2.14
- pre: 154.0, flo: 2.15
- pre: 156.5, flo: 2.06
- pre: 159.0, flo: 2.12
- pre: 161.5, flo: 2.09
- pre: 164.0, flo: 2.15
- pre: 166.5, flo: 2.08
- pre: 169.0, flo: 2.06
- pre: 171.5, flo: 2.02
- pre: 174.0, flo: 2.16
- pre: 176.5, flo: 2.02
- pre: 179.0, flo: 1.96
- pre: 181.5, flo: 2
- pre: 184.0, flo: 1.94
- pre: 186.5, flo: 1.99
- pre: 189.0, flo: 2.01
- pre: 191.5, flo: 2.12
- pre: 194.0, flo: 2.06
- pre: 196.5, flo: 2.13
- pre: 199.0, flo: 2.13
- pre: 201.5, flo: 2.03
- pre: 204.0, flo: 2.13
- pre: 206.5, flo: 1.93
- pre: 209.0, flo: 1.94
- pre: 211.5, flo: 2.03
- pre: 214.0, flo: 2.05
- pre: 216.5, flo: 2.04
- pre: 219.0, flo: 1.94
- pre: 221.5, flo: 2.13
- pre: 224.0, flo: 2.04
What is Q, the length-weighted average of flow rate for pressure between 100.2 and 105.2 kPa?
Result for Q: 1.98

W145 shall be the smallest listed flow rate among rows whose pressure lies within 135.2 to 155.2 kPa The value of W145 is 2.14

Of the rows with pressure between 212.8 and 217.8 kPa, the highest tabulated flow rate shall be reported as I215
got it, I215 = 2.05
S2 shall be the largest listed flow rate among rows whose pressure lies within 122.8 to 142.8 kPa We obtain 2.54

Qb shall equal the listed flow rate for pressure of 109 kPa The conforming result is 2.04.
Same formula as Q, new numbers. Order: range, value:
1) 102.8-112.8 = 2.03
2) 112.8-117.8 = 1.85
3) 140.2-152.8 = 2.31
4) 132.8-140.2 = 2.11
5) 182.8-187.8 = 1.97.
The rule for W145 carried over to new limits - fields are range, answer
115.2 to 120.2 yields 1.71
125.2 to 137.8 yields 1.54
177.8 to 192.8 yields 1.94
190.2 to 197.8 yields 2.06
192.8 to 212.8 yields 1.93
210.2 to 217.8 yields 2.03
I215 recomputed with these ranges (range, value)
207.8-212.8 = 2.03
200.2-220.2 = 2.13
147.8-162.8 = 2.16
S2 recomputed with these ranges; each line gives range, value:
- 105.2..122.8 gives 2.11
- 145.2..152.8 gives 2.32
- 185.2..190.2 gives 2.01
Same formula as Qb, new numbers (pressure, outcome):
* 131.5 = 1.69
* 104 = 2.04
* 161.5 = 2.09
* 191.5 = 2.12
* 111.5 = 1.92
